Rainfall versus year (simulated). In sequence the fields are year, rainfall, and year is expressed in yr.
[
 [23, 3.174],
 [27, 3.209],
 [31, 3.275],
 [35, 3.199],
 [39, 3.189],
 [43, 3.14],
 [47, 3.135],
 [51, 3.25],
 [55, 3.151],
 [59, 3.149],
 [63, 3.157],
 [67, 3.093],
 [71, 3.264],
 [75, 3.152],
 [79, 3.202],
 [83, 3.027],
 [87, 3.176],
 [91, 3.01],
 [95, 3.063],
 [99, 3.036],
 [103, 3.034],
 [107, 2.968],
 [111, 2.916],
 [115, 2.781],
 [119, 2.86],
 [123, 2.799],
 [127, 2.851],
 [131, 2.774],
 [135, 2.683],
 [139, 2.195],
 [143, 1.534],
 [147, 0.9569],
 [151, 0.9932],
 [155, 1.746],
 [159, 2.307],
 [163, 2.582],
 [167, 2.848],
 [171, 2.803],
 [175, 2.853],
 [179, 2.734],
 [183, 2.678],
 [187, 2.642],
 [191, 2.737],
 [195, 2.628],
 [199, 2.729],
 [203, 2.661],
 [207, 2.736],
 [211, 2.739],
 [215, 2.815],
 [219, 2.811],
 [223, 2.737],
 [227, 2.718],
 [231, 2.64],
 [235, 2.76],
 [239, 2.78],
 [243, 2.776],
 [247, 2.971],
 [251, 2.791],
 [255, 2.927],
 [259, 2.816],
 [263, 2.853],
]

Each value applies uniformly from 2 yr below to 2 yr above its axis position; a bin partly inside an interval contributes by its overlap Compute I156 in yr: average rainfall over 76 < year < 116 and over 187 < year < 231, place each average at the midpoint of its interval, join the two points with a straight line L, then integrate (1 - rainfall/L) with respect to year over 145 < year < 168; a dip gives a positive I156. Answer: 8.0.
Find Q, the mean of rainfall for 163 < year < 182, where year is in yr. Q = 2.78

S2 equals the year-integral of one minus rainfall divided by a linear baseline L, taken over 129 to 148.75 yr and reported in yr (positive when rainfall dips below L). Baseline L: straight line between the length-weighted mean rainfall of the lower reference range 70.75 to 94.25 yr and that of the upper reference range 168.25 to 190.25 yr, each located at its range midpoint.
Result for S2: 5.9 yr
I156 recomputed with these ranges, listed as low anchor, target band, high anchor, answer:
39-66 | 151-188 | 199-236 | 4.73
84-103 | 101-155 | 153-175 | 8.18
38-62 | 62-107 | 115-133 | -1.49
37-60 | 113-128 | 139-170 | -3.33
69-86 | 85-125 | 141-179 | -2.24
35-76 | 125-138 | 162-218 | 0.88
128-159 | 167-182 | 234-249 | -4.12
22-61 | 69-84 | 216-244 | -0.31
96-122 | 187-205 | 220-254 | 0.91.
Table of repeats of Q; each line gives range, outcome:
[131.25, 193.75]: 2.3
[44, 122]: 3.07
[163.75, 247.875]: 2.75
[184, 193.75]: 2.68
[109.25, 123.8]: 2.84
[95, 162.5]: 2.43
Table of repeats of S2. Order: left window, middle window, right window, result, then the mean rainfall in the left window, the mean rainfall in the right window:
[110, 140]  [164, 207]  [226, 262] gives 0.7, 2.74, 2.8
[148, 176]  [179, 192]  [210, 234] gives -1.4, 2.24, 2.74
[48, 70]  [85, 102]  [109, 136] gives -0.5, 3.16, 2.81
